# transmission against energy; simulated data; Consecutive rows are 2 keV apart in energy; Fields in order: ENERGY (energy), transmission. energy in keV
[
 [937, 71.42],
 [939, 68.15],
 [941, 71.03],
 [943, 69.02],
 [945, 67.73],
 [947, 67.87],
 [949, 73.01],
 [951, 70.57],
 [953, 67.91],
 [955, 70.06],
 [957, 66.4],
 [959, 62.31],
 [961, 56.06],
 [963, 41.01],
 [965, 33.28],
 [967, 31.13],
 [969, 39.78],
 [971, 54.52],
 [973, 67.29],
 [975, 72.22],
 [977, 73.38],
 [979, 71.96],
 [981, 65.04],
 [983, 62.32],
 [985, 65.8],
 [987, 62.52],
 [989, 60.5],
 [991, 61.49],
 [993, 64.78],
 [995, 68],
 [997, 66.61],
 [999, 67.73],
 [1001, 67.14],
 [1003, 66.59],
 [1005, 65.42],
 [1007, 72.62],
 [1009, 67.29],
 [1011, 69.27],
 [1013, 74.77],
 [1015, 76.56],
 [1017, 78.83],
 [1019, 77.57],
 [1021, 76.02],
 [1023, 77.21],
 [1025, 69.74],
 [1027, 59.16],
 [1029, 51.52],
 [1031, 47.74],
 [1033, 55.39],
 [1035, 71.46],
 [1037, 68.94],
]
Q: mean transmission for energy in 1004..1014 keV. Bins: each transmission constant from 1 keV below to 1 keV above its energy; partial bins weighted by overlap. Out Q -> 69.9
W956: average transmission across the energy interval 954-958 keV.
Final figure 68.2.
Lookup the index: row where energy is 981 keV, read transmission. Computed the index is 65.04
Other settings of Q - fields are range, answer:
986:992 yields 61.5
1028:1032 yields 49.6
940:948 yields 68.9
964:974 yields 45.2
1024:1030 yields 60.1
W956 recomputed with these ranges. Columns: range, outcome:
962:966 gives 37.1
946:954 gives 69.8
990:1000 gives 65.7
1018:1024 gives 76.9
